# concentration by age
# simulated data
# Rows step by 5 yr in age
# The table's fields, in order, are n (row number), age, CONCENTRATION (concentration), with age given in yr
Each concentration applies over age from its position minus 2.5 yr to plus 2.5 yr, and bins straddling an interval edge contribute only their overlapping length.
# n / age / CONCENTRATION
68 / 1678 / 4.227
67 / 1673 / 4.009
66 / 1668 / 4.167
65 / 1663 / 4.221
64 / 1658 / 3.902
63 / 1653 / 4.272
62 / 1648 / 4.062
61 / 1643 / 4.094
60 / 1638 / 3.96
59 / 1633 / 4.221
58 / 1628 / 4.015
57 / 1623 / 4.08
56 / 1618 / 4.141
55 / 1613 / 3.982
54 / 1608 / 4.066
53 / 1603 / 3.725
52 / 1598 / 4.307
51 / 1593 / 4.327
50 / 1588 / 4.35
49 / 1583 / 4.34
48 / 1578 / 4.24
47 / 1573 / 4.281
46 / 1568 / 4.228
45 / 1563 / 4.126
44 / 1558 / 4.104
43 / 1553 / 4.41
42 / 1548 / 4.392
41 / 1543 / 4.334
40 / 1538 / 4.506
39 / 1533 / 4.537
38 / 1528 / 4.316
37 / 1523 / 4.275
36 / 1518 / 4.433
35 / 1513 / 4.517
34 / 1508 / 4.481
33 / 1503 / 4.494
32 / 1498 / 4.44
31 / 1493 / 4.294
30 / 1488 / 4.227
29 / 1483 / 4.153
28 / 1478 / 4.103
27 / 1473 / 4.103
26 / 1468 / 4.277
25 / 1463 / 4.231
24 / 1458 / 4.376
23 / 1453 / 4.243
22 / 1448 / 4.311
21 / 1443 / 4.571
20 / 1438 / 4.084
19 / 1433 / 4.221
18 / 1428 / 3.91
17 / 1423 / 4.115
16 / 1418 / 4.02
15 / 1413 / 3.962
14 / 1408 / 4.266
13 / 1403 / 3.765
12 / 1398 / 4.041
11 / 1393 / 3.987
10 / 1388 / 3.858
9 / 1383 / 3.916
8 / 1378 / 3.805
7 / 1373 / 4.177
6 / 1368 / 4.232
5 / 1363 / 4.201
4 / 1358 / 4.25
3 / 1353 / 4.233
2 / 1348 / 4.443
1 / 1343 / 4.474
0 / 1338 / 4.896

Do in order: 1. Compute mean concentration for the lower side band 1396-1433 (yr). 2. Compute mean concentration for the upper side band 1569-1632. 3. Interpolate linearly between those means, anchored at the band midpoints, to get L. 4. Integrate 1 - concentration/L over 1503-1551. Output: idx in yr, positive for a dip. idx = -3.7 yr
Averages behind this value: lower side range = 4.03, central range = 4.42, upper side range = 4.16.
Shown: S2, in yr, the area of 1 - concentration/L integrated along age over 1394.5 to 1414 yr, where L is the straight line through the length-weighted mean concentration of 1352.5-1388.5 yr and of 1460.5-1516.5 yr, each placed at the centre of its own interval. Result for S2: 0.7 yr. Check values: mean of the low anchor 4.09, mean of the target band 4.01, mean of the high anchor 4.3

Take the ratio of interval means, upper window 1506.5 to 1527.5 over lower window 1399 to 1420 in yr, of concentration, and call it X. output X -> 1.1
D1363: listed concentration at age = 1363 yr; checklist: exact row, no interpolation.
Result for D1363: 4.201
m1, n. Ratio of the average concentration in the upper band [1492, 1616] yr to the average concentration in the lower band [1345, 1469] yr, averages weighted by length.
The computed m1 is 1.0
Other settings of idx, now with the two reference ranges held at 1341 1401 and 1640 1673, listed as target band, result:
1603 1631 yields 0.6 yr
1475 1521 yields -2.5 yr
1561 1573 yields -0.2 yr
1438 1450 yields -0.7 yr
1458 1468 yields -0.4 yr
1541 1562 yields -0.9 yr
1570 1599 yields -1.4 yr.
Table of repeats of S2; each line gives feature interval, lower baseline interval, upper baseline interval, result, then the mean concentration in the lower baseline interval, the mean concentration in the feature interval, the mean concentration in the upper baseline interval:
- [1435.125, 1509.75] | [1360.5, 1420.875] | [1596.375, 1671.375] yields -4.6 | 4.02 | 4.29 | 4.08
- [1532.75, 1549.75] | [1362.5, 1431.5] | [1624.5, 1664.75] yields -1.6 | 4.02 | 4.43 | 4.09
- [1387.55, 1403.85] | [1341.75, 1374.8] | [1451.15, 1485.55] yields 1.2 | 4.28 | 3.93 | 4.21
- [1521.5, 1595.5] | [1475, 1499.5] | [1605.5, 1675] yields -2.7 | 4.23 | 4.32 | 4.09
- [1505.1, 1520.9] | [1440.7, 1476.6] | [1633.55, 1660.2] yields -0.9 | 4.29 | 4.47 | 4.07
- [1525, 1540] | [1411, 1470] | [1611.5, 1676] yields -1.1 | 4.19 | 4.45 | 4.09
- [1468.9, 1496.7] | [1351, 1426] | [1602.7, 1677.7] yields -0.9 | 4.05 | 4.19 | 4.08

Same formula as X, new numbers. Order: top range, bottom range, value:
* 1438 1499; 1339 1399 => 1.03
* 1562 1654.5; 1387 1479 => 1.00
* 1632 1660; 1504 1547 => 0.92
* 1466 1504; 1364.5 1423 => 1.06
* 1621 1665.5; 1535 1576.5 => 0.95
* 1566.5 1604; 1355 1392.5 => 1.05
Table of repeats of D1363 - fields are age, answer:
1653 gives 4.272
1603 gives 3.725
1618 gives 4.141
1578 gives 4.24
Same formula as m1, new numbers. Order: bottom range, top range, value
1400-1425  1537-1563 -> 1.07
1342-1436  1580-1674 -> 1.01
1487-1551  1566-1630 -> 0.94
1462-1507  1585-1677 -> 0.96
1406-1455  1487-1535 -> 1.06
